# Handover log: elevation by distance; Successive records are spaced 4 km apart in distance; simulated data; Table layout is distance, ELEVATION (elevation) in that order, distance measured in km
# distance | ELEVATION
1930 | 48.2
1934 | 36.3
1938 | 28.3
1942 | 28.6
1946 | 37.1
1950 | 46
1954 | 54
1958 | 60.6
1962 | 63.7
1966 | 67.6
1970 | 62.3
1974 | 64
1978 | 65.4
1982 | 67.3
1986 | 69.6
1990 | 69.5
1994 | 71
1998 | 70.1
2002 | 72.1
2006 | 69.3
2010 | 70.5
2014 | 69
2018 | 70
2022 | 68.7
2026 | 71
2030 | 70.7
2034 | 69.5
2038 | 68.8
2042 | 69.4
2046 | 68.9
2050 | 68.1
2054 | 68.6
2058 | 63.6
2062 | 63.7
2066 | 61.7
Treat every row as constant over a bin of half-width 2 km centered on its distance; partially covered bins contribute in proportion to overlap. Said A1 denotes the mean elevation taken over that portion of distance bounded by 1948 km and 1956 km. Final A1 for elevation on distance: 50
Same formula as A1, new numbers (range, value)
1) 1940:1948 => 32.9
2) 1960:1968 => 65.7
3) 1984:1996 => 70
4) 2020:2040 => 69.7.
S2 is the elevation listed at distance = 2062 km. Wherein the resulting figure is 63.7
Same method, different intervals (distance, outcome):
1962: 63.7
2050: 68.1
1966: 67.6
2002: 72.1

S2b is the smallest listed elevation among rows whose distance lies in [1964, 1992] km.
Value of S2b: 62.3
